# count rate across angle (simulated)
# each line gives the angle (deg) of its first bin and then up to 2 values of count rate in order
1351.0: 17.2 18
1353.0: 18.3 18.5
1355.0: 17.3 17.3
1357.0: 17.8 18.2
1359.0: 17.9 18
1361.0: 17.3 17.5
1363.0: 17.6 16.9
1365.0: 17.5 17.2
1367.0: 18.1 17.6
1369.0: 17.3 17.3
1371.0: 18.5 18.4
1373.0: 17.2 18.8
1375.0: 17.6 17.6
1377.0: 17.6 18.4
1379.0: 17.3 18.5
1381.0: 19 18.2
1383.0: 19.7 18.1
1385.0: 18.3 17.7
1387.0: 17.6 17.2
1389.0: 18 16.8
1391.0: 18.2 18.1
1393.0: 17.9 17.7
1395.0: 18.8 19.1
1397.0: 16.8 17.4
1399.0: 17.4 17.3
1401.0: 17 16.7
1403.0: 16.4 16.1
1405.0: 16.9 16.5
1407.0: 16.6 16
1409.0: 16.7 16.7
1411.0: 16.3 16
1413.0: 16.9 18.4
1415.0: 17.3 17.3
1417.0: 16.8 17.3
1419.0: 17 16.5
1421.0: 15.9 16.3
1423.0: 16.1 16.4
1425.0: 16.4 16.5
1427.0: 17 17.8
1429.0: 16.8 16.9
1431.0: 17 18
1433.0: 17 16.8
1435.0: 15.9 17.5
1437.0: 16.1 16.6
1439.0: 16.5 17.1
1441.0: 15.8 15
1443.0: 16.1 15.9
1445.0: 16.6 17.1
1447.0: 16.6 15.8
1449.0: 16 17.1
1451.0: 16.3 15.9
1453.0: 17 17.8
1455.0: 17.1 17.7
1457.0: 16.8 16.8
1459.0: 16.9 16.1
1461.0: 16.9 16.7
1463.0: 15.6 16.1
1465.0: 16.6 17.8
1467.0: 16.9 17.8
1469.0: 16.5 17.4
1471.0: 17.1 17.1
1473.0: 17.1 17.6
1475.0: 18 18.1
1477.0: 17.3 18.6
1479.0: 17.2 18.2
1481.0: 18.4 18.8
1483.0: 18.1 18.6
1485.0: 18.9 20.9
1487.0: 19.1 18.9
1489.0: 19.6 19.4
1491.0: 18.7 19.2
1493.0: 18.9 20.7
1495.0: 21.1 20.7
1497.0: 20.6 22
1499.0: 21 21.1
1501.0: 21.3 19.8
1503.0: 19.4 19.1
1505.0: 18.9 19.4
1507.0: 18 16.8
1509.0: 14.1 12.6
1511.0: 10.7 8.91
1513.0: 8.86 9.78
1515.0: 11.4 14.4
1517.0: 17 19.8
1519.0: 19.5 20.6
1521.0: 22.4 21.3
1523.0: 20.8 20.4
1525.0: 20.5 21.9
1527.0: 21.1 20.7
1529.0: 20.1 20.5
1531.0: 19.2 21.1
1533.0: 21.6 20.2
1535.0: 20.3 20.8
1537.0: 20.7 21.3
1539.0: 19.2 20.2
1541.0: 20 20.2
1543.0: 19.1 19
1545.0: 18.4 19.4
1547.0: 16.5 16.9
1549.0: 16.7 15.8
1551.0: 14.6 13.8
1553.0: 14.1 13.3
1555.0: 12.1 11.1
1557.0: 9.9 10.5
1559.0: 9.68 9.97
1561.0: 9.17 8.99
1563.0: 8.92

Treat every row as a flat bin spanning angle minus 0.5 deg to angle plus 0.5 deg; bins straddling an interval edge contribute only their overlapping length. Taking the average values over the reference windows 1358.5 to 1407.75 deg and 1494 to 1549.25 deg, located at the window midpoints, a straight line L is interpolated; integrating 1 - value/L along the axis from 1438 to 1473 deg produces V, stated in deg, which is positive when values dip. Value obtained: 3.0 deg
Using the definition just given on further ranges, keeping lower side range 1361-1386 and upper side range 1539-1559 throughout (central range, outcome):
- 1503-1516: 1.6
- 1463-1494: -2.7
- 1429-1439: 0.2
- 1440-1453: 0.6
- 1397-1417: 0.8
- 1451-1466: 0.1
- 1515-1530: -3.4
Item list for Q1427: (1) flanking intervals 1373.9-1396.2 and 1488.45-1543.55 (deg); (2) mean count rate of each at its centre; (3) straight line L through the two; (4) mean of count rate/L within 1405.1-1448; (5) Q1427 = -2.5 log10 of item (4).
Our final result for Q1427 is 0.10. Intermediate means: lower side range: 18.1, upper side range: 18.9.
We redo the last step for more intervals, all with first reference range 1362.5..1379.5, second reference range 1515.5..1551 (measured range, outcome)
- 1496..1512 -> 0.07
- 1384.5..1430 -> 0.06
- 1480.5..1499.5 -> -0.03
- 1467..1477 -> 0.09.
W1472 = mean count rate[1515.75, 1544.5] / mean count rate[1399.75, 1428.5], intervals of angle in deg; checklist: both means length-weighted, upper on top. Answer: 1.21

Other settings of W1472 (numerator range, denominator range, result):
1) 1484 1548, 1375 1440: 1.09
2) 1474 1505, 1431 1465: 1.17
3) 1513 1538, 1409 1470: 1.15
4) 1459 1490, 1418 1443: 1.07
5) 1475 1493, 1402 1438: 1.12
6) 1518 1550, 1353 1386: 1.11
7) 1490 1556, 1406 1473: 1.09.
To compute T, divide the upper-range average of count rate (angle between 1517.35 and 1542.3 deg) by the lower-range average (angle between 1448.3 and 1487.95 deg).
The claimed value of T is 1.18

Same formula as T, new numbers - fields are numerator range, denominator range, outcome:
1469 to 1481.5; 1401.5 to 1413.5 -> 1.07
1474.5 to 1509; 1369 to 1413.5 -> 1.09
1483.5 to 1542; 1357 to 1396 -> 1.05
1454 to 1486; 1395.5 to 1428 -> 1.04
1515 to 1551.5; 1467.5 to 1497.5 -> 1.04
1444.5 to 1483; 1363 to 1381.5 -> 0.96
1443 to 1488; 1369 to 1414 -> 0.99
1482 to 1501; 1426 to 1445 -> 1.19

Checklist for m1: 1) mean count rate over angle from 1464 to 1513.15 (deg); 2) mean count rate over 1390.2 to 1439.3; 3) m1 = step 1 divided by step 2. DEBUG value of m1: 1.06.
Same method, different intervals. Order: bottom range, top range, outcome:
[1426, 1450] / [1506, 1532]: 1.05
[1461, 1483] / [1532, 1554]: 1.06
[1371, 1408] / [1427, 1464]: 0.94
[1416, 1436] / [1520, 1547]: 1.21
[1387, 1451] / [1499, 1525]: 1.02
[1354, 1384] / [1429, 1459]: 0.93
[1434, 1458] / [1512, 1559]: 1.06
